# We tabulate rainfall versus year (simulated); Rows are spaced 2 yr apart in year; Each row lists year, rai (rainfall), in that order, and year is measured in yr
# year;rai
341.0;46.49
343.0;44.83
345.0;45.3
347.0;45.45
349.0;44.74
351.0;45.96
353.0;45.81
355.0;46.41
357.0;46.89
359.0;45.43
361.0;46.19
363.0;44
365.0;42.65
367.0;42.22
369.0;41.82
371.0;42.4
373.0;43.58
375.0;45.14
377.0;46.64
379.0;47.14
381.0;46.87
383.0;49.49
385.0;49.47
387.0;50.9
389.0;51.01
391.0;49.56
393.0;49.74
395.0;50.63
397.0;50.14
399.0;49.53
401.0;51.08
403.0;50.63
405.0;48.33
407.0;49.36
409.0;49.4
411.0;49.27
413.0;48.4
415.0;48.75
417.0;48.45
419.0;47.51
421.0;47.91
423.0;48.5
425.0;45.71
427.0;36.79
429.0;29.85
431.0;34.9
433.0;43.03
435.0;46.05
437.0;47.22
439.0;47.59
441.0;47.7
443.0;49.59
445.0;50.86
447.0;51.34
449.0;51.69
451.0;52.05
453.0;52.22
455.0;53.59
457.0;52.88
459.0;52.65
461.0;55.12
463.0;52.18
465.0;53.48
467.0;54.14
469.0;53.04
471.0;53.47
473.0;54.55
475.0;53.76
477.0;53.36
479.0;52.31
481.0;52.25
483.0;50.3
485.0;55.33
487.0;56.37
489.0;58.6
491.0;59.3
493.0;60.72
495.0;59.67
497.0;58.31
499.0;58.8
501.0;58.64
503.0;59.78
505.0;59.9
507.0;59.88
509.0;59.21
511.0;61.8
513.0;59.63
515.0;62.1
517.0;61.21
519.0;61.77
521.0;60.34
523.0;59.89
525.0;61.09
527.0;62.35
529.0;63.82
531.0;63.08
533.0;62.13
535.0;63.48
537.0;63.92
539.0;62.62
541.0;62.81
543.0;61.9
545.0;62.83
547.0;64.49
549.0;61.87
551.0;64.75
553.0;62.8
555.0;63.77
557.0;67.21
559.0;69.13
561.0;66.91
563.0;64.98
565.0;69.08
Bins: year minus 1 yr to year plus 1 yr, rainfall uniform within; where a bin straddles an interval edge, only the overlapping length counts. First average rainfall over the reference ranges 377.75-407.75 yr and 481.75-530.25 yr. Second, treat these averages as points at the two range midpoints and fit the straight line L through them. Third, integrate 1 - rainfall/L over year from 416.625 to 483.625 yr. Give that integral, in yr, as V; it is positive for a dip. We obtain 6.6 yr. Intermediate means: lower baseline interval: 49.6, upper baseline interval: 59.5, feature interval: 49.3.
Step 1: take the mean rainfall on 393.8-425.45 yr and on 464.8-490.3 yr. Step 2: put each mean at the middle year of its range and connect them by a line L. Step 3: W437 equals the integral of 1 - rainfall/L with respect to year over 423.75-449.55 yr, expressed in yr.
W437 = 3.21 yr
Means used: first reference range 49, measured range 44.7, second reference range 54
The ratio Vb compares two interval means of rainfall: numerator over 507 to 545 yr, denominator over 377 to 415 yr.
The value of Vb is 1.3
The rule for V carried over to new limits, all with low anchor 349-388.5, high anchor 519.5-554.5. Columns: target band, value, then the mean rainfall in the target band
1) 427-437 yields 2.49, 39.2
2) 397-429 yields 1.69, 47.5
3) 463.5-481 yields 0.85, 53.4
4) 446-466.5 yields 0.67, 52.8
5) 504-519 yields -0.14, 60.6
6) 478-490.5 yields 0.64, 54.4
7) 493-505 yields -0.09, 59.3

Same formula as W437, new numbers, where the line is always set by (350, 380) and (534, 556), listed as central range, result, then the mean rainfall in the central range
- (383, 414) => -1.0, 49.8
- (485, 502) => -0.2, 58.6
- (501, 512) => -0.1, 60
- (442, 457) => 0.5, 51.7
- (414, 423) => 0.4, 48.2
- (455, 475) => 0.5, 53.5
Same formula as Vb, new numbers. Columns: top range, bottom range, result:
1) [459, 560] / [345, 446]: 1.28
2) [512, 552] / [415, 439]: 1.43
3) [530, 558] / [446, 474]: 1.20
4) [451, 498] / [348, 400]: 1.17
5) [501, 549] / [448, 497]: 1.13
